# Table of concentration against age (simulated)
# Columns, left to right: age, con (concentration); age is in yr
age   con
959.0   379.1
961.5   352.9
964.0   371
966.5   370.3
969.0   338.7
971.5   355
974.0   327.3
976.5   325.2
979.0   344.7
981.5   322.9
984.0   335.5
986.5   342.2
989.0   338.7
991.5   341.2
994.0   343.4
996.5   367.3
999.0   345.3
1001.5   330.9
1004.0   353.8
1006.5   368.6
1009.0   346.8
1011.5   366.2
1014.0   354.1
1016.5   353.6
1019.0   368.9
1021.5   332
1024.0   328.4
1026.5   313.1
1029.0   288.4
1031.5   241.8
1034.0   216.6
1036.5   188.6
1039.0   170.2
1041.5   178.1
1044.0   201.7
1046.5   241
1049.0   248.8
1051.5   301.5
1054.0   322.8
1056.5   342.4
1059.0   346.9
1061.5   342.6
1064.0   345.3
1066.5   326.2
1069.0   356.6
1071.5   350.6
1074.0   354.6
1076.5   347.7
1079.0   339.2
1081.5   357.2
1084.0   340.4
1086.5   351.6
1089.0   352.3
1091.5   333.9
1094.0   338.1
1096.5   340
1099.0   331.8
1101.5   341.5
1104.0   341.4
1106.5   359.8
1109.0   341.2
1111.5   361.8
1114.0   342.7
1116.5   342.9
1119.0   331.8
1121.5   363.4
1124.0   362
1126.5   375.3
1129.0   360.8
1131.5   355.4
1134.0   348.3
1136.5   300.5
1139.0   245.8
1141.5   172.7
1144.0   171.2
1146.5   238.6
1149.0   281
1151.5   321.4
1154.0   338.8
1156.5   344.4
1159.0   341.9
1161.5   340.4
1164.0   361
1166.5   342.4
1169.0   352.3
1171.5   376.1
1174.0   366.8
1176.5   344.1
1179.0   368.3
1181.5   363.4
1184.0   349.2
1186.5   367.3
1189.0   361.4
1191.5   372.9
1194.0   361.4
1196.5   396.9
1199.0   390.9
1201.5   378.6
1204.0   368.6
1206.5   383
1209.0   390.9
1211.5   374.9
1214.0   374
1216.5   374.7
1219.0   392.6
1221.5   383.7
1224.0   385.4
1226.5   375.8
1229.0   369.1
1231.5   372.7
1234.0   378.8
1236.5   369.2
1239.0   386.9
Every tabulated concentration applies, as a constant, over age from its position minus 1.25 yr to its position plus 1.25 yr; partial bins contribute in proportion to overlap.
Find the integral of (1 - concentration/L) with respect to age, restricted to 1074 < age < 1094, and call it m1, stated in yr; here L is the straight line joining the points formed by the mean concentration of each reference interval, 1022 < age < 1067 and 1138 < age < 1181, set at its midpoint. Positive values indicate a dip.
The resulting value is -4.0 yr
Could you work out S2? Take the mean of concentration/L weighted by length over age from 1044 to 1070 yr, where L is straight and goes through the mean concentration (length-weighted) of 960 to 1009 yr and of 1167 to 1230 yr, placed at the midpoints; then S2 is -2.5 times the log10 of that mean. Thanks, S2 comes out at 0.14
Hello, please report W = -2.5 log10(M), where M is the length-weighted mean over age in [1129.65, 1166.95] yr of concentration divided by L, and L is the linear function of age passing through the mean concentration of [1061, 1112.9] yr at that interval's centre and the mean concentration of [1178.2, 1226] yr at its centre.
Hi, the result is 0.20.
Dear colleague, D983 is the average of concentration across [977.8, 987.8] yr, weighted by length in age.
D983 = 336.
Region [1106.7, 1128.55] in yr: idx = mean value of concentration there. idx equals 353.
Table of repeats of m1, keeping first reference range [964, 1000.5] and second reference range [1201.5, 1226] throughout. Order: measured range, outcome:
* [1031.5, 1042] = 4.67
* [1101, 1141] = 2.92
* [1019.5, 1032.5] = 1.66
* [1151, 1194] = 2.25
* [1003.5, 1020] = -0.50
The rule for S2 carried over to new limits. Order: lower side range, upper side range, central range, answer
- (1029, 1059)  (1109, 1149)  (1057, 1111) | -0.24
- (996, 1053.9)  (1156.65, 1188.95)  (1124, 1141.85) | 0.07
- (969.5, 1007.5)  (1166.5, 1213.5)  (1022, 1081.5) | 0.20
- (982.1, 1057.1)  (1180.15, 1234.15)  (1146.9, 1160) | 0.12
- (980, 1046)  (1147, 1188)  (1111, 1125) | -0.05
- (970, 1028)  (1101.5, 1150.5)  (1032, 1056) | 0.39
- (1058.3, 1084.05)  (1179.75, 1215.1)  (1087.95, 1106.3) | 0.03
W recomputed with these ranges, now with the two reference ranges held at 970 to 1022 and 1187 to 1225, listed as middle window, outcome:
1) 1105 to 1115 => 0.038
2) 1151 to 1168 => 0.089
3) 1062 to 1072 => 0.041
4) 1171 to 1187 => 0.040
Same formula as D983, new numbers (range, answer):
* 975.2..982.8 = 331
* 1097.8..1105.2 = 338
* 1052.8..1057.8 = 333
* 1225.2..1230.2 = 373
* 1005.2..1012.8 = 360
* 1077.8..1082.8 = 348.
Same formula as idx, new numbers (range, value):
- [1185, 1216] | 376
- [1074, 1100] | 344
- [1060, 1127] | 347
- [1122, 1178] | 321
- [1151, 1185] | 351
